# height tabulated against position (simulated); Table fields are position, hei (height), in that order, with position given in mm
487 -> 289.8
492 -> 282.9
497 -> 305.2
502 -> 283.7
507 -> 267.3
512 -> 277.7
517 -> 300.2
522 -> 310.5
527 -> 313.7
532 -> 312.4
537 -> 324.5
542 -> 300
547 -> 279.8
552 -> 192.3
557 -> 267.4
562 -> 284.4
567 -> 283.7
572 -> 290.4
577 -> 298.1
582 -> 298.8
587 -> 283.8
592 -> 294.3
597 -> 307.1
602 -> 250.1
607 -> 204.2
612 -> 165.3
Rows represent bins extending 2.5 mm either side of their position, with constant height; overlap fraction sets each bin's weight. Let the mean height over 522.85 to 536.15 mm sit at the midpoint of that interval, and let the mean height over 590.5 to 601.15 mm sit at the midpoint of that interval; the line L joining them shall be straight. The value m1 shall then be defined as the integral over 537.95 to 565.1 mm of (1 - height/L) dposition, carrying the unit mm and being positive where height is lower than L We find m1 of 3.42 mm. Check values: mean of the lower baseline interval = 314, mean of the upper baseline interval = 293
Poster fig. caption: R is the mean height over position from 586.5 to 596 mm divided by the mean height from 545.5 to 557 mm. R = 1.2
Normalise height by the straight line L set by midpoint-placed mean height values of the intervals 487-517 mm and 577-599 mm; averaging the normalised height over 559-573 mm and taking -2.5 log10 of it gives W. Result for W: 0.03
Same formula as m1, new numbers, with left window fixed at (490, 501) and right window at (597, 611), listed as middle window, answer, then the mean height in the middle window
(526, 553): -2.10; 291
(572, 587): -2.83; 295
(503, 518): 0.26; 280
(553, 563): -0.11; 262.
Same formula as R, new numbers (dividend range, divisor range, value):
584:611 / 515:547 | 0.85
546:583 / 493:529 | 0.93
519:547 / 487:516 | 1.09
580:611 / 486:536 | 0.91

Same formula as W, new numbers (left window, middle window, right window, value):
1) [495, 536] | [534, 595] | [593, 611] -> -0.054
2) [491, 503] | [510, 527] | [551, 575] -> -0.055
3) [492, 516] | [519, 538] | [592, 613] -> -0.147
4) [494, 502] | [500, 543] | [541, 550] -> -0.034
